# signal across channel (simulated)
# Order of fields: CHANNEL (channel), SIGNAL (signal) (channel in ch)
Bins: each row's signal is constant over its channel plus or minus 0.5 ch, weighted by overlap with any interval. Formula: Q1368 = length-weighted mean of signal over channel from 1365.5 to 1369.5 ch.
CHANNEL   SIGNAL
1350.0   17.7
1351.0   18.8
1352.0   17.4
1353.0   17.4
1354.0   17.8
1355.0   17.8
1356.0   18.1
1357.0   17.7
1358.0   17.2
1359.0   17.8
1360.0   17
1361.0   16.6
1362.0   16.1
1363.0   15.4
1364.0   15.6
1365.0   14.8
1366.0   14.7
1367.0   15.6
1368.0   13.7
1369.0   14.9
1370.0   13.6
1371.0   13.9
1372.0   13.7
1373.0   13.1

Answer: 14.7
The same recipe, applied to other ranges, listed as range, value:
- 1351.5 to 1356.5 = 17.7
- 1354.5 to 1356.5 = 18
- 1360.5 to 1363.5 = 16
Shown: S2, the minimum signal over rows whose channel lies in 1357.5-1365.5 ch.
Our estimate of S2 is 14.8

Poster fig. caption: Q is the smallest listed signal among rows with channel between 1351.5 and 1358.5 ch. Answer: 17.2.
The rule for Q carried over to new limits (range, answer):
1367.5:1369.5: 13.7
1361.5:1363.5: 15.4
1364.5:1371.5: 13.6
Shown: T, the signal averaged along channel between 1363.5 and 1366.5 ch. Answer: 15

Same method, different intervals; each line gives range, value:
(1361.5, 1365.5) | 15.5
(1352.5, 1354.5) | 17.6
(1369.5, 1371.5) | 13.8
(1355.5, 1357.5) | 17.9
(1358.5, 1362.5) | 16.9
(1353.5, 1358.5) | 17.7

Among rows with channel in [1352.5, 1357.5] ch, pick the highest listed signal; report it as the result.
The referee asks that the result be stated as 18.1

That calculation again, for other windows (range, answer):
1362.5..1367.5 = 15.6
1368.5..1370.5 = 14.9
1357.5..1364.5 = 17.8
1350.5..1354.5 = 18.8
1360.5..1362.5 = 16.6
